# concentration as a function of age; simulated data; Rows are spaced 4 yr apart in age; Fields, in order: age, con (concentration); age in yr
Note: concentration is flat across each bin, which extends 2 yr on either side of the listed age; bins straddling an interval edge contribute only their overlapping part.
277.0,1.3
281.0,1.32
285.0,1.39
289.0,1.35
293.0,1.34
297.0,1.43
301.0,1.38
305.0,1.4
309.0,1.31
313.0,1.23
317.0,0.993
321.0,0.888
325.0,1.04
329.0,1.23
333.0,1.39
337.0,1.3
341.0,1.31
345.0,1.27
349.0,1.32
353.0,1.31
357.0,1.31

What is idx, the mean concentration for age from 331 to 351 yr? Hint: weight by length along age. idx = 1.32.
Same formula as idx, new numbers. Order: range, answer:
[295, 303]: 1.4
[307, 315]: 1.27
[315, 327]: 0.974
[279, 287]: 1.35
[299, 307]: 1.39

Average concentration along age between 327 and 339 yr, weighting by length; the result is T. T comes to 1.31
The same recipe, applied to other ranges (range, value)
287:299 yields 1.37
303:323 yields 1.16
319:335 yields 1.14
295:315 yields 1.35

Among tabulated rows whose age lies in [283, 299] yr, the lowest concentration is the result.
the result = 1.34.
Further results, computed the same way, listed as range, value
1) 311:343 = 0.888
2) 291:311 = 1.31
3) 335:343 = 1.3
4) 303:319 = 0.993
